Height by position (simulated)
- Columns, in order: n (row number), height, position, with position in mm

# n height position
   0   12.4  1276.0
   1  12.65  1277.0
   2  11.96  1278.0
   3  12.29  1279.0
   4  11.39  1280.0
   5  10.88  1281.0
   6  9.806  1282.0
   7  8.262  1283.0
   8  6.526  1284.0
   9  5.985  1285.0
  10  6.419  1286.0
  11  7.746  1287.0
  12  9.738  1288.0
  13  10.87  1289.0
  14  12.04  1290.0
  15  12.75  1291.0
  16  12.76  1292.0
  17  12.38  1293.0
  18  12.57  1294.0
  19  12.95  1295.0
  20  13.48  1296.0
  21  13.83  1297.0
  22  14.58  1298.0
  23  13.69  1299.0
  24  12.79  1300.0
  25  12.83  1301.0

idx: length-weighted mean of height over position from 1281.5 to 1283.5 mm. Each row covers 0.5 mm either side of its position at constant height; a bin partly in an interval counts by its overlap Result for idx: 9.03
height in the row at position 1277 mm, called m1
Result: 12.65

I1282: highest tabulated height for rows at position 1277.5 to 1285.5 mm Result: 12.29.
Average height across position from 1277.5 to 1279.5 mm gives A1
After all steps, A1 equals 12.1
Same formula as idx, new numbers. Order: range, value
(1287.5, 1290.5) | 10.9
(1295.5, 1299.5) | 13.9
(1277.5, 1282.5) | 11.3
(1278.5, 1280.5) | 11.8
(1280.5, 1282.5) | 10.3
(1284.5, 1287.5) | 6.72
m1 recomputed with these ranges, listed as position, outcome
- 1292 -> 12.76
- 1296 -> 13.48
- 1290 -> 12.04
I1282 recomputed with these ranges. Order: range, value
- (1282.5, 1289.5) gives 10.87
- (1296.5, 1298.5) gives 14.58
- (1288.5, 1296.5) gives 13.48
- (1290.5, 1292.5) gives 12.76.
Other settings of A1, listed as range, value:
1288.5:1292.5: 12.1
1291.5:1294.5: 12.6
